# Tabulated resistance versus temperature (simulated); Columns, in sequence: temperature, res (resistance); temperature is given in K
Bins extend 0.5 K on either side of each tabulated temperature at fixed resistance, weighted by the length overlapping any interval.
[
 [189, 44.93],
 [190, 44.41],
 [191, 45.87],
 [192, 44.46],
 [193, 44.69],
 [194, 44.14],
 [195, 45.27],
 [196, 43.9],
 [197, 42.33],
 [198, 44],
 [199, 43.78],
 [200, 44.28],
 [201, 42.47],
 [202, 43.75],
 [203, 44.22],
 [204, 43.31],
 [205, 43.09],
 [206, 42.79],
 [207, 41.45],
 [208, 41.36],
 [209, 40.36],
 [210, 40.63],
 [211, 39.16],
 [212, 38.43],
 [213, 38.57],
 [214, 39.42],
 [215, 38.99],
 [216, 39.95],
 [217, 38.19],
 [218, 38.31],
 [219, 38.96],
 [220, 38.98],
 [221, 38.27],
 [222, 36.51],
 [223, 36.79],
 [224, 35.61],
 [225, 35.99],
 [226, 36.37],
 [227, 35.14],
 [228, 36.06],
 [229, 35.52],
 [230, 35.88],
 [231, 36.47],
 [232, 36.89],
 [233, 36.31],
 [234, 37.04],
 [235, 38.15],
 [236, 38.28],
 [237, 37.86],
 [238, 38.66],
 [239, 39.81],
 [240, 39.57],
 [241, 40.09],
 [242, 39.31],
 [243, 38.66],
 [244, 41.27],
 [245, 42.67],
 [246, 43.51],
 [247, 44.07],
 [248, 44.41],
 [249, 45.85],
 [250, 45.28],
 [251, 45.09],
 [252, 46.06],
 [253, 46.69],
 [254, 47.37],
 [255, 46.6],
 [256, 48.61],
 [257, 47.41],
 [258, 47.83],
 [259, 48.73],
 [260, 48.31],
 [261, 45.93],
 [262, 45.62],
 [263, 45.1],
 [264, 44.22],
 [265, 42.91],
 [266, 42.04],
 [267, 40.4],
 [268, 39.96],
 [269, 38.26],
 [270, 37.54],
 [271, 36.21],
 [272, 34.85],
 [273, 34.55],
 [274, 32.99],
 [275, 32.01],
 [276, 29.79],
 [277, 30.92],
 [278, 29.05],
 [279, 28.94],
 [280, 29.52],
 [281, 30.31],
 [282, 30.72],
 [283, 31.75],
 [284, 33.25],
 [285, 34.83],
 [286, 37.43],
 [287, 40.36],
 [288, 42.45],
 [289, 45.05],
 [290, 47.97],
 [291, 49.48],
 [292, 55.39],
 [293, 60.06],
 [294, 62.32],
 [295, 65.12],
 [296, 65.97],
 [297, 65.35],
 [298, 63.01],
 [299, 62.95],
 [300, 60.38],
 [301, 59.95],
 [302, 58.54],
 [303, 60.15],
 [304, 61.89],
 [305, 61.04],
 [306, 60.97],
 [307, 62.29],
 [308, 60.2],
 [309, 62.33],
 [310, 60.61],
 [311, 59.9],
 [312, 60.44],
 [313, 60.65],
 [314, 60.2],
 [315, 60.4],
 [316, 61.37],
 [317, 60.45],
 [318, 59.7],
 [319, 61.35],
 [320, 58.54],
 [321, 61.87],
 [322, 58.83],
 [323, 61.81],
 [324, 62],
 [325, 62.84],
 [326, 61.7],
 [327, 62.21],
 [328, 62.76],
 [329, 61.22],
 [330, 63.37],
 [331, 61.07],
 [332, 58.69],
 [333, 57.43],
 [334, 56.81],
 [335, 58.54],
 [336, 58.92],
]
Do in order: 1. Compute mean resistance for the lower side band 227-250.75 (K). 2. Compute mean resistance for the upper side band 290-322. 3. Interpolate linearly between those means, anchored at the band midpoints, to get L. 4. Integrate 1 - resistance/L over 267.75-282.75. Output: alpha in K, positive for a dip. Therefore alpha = 5.3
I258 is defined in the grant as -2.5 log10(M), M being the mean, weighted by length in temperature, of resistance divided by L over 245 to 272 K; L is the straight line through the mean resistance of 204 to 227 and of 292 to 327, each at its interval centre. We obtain 0.11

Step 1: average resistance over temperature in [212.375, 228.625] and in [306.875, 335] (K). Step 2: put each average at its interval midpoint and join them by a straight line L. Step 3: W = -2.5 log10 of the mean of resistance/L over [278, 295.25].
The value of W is 0.256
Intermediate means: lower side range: 37.6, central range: 41.9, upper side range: 60.7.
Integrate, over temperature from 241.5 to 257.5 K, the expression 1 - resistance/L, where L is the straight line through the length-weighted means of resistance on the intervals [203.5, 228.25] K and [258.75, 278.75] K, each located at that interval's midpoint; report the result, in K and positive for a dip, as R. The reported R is -2.4 K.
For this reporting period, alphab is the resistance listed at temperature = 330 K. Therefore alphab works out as 63.37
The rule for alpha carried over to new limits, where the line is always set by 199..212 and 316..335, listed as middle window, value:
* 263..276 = 3.5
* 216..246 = 5.3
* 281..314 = 1.4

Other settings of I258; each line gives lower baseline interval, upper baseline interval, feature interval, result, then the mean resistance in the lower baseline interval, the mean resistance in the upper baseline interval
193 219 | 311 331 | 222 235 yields 0.25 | 41.7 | 61.1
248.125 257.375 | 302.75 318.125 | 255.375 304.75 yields 0.18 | 46.5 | 60.8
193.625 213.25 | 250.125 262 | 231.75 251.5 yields 0.13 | 42.4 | 47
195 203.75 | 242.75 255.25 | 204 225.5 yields 0.12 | 43.7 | 44.5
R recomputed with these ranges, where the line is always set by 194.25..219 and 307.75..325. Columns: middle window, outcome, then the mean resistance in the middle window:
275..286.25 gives 4.8 K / 31.4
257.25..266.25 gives 0.9 K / 45.8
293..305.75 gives -1.0 K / 62.1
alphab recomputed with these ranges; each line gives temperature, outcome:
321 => 61.87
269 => 38.26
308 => 60.2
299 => 62.95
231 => 36.47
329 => 61.22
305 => 61.04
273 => 34.55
